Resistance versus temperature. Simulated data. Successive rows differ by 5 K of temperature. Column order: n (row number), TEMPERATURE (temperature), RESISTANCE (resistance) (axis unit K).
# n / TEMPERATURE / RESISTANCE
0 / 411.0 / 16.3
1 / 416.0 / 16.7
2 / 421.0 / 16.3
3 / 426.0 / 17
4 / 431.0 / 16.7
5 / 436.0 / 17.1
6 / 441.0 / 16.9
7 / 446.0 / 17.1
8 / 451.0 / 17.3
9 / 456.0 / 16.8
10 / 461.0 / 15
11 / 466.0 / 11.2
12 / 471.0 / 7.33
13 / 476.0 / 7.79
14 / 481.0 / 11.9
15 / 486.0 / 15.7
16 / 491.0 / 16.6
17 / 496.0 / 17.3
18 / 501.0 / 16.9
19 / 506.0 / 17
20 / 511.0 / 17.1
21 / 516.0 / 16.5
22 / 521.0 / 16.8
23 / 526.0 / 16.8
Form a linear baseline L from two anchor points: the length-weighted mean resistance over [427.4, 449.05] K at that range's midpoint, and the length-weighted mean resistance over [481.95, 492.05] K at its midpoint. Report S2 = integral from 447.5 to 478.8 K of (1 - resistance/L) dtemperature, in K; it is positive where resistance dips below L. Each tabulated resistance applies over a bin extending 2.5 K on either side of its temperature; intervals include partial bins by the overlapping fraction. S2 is 6.8 K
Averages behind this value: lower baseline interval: 17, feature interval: 12.7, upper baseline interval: 15.4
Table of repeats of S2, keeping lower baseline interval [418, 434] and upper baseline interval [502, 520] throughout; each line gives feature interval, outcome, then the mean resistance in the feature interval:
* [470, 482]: 5.67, 8.85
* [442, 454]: -0.30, 17.1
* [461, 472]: 3.89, 10.8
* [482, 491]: 0.80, 15.3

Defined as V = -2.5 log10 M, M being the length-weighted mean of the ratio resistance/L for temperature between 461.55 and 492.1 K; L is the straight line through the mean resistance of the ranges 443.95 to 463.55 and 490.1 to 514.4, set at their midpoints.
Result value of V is 0.39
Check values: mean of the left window 16.5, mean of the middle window 11.7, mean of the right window 17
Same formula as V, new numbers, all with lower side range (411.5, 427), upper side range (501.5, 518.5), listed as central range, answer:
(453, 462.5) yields 0.042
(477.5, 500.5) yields 0.111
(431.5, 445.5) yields -0.021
